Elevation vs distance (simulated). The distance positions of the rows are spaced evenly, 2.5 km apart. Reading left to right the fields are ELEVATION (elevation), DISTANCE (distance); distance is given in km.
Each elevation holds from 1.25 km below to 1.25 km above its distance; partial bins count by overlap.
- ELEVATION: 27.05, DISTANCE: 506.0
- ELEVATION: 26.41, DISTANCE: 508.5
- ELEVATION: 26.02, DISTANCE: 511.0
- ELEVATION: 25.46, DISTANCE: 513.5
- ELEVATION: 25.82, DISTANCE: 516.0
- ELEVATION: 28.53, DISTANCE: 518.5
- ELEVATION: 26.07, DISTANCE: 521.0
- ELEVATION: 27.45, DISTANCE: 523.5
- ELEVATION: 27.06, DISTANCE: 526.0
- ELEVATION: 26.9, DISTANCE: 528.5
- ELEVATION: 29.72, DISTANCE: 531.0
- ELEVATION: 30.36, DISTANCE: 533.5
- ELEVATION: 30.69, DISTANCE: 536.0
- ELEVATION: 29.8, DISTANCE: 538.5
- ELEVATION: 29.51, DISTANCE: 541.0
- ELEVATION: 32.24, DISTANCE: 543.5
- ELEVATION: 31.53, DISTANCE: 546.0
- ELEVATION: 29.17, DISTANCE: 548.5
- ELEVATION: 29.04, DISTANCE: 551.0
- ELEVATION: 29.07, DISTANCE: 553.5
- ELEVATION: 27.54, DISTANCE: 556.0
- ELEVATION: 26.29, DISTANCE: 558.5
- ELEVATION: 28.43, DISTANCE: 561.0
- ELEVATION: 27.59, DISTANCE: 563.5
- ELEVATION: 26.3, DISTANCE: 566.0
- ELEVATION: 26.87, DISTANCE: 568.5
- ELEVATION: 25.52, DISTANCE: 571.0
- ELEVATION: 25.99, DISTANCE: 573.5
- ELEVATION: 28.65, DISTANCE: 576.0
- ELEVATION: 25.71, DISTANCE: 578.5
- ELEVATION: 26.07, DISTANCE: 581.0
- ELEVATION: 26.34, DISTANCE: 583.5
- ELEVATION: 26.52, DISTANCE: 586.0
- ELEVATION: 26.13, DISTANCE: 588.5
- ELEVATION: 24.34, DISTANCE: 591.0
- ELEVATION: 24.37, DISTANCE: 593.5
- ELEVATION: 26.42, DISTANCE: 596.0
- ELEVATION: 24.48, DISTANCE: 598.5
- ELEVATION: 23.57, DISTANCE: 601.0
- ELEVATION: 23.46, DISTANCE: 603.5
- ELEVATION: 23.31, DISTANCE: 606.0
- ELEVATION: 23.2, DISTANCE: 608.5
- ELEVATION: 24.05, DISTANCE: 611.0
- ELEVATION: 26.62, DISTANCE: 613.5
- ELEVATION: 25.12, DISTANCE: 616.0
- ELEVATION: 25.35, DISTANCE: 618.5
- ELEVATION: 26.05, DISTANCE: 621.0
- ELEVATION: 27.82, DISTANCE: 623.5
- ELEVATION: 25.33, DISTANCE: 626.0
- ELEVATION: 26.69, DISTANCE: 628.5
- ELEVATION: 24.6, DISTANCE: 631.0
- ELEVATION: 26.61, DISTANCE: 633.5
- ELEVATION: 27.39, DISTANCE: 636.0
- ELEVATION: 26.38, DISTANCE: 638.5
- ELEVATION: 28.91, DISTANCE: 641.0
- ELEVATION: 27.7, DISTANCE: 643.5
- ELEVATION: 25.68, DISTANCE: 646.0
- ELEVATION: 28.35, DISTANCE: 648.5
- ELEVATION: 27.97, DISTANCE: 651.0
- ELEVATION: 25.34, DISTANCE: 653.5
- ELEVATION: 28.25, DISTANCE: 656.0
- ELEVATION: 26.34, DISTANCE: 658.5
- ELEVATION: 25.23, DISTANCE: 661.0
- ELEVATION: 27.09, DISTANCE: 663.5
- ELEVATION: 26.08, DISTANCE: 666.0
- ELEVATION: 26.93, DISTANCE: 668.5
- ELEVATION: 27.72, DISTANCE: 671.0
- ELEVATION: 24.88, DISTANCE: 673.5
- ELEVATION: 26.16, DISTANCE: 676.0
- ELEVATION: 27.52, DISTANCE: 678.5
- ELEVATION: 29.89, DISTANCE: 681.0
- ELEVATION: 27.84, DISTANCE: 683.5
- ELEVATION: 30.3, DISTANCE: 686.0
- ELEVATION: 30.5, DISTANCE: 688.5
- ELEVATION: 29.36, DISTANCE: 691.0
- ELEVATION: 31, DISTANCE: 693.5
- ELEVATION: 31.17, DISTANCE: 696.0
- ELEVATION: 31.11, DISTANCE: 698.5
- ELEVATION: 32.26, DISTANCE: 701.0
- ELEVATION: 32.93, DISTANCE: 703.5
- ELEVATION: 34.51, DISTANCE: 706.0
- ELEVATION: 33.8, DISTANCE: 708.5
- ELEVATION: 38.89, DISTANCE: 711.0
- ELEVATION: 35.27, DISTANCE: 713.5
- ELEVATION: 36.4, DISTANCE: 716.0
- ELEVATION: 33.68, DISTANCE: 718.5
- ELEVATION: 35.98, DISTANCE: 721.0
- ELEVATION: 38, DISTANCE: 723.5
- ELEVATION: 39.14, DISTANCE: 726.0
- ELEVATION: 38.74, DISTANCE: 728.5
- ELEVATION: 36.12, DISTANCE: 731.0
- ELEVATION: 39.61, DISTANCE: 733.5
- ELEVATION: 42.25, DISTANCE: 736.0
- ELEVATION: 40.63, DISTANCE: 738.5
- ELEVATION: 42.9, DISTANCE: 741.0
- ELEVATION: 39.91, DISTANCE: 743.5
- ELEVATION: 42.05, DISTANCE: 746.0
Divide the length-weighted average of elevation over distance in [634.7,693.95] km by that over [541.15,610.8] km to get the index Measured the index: 1.04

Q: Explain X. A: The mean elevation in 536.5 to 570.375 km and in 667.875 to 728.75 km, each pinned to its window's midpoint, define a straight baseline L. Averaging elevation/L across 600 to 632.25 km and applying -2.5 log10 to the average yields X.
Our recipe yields 0.20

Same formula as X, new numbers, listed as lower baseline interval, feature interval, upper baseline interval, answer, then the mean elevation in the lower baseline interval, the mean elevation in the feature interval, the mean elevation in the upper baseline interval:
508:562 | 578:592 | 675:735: 0.15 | 28.3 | 25.9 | 33.4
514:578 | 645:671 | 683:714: 0.16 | 28.2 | 26.8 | 32.3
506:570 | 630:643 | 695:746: 0.22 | 28.1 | 26.9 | 36.8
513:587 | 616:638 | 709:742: 0.23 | 27.9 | 26.2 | 38.1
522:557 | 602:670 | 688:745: 0.25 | 29.3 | 26.1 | 35.9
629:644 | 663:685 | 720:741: 0.17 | 26.9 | 27.2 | 39.1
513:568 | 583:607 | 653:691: 0.13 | 28.4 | 24.9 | 27.4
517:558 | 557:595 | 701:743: 0.17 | 29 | 26.3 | 37.3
